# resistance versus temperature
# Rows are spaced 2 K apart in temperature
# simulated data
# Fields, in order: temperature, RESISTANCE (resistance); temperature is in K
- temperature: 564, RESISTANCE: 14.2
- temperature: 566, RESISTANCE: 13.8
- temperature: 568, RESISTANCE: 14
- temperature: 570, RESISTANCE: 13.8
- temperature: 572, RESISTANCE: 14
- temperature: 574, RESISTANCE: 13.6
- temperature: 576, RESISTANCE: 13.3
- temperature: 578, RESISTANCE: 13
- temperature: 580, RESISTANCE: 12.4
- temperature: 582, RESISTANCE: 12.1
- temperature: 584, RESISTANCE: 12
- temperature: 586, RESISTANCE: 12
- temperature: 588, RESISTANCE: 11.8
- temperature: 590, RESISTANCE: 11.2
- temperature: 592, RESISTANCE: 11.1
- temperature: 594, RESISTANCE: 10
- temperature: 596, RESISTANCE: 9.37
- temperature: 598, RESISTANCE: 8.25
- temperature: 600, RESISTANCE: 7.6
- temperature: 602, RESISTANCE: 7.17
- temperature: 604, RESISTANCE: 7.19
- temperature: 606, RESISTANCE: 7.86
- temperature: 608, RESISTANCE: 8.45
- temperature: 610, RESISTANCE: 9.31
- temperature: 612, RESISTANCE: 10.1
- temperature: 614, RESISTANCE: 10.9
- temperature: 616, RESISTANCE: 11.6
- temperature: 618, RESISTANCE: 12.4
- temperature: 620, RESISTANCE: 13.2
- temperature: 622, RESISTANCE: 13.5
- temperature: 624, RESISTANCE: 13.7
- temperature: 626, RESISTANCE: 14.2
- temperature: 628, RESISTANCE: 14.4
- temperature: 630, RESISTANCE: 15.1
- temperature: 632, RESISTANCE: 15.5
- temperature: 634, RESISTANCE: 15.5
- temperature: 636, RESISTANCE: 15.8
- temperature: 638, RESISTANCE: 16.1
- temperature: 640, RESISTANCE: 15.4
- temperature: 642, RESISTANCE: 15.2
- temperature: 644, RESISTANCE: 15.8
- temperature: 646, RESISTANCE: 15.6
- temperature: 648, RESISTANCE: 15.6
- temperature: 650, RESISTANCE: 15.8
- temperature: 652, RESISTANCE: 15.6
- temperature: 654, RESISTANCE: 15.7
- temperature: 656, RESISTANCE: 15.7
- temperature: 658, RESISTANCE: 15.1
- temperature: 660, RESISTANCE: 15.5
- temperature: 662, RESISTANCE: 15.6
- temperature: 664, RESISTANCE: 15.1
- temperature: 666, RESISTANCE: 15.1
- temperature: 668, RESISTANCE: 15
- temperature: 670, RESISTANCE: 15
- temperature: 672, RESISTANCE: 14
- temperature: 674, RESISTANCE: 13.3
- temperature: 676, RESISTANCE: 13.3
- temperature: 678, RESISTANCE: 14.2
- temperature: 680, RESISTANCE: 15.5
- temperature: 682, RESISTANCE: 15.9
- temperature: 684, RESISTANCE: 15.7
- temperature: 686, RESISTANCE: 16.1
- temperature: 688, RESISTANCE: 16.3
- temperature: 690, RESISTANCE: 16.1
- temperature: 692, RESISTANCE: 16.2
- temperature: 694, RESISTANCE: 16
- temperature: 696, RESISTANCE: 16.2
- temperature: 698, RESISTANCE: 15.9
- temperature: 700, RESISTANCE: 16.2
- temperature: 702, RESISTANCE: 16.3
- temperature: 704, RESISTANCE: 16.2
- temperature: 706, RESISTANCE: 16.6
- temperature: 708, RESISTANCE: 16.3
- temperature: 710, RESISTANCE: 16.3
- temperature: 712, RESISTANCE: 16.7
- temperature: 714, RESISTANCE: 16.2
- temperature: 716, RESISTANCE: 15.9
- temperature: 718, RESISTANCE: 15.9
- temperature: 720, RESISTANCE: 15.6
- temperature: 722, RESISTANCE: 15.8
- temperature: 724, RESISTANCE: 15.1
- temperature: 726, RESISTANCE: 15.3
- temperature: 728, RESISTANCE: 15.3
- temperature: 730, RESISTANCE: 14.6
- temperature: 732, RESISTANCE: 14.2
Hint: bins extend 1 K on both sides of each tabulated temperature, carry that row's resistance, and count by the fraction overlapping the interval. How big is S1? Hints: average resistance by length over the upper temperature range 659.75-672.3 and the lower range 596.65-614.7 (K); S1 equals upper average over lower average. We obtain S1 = 1.77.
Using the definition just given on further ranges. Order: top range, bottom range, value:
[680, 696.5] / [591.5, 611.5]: 1.86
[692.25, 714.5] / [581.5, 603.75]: 1.61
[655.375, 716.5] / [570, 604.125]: 1.40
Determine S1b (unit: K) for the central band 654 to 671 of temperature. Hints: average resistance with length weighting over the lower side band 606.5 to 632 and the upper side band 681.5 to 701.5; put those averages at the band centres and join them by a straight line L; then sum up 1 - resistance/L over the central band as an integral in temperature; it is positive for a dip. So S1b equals -0.9 K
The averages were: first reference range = 12.3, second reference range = 16.1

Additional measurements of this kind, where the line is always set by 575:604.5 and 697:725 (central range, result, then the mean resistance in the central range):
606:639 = -2.1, 13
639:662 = -3.8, 15.5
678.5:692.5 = -0.9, 15.9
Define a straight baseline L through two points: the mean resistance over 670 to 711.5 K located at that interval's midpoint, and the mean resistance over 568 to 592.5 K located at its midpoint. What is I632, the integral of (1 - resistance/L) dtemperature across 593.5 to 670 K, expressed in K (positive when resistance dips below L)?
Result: 5.1 K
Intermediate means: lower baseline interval 12.6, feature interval 13.2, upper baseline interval 15.6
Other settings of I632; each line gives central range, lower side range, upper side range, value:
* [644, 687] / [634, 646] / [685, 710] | 1.9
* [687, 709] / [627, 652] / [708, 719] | -0.2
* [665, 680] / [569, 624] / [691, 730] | 0.0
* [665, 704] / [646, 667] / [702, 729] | 0.8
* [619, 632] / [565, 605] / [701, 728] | -1.3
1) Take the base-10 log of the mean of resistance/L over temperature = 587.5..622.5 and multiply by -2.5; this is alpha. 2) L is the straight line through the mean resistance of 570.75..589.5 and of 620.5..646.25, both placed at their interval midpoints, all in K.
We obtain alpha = 0.35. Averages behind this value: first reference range 12.7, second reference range 15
